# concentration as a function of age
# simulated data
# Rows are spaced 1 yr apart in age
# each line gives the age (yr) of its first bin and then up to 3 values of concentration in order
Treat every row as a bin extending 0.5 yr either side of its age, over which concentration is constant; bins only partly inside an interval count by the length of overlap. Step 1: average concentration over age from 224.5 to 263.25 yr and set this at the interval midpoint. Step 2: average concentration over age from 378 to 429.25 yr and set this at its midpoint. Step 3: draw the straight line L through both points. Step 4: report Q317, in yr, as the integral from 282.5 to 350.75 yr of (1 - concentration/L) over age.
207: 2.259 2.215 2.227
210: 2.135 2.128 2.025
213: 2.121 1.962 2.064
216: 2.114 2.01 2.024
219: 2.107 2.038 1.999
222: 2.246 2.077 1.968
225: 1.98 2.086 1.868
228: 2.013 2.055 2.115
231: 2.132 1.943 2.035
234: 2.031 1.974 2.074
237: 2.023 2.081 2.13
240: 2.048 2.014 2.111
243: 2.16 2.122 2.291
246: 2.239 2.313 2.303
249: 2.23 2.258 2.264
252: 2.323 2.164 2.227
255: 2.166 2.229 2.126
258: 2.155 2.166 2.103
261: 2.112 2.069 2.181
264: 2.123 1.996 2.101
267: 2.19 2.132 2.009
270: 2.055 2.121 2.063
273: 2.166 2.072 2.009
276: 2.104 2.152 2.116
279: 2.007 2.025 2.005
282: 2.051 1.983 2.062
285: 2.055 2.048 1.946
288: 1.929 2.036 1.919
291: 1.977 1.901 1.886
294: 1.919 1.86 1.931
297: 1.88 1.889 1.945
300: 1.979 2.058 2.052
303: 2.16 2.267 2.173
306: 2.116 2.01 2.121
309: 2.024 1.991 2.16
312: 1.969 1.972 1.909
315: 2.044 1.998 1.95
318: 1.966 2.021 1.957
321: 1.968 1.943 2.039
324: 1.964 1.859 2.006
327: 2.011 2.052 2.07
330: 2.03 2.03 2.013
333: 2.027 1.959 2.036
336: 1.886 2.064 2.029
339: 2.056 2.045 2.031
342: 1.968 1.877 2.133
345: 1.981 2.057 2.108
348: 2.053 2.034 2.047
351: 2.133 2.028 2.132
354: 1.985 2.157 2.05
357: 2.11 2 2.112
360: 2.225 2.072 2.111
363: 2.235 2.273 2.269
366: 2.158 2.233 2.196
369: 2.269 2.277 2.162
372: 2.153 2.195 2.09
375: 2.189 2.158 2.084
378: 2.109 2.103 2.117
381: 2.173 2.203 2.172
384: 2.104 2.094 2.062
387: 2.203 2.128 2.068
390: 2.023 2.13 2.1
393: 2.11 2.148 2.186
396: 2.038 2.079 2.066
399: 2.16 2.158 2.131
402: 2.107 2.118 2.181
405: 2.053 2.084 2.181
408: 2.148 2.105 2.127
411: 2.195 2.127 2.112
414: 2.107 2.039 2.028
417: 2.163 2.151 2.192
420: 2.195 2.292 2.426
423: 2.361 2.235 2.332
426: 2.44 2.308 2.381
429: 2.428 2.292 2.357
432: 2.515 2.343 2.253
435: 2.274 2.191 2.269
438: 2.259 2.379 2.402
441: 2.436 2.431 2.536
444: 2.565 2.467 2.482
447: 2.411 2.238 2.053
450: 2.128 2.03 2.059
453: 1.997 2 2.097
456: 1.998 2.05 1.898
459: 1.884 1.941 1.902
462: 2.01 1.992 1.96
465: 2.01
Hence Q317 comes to 4.3 yr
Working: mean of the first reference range 2.13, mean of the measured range 2.01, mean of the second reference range 2.16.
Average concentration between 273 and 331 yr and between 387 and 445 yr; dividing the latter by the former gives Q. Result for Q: 1.11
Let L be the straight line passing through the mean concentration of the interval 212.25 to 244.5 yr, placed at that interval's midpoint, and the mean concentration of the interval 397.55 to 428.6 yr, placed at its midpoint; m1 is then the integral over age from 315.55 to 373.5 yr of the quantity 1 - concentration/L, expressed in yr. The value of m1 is 1.9 yr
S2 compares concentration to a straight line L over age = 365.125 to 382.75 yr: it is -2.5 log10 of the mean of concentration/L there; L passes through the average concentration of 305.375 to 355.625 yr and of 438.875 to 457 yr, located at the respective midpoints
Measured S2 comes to -0.03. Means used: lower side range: 2.02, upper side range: 2.25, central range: 2.17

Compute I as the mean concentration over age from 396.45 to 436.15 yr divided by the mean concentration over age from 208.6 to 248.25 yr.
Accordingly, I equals 1.06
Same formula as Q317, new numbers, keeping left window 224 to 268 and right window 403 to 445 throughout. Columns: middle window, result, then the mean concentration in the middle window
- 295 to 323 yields 2.0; 2.01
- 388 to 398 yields 0.6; 2.1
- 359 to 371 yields 0.1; 2.2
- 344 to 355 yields 0.7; 2.06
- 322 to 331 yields 0.8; 2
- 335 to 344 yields 0.8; 2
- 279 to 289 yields 0.7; 2.01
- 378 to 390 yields 0.6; 2.12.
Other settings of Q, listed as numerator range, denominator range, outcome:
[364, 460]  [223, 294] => 1.05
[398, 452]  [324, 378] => 1.08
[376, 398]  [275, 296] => 1.06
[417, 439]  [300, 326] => 1.14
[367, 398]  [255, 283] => 1.02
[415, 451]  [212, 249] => 1.11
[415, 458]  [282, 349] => 1.13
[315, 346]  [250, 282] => 0.94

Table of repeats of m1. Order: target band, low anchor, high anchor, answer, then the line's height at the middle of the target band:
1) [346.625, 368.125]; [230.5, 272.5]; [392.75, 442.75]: 0.7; 2.19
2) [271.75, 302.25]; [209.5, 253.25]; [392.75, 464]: 1.8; 2.13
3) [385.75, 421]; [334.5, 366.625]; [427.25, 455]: 1.3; 2.21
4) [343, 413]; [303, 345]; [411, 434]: 0.9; 2.15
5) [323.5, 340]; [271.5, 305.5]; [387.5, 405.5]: 0.4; 2.06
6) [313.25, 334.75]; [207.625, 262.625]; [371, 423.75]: 1.4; 2.13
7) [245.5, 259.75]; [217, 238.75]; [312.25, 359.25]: -1.3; 2.04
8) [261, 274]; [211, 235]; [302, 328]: -0.4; 2.03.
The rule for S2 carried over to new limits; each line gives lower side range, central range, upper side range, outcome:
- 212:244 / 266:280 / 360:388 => -0.001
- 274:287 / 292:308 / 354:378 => 0.035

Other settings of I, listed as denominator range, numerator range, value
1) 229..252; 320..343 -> 0.94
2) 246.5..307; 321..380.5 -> 1.00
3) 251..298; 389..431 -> 1.06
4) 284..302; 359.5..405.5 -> 1.10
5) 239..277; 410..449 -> 1.07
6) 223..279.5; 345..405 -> 1.01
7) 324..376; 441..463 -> 1.03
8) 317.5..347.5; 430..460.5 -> 1.11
